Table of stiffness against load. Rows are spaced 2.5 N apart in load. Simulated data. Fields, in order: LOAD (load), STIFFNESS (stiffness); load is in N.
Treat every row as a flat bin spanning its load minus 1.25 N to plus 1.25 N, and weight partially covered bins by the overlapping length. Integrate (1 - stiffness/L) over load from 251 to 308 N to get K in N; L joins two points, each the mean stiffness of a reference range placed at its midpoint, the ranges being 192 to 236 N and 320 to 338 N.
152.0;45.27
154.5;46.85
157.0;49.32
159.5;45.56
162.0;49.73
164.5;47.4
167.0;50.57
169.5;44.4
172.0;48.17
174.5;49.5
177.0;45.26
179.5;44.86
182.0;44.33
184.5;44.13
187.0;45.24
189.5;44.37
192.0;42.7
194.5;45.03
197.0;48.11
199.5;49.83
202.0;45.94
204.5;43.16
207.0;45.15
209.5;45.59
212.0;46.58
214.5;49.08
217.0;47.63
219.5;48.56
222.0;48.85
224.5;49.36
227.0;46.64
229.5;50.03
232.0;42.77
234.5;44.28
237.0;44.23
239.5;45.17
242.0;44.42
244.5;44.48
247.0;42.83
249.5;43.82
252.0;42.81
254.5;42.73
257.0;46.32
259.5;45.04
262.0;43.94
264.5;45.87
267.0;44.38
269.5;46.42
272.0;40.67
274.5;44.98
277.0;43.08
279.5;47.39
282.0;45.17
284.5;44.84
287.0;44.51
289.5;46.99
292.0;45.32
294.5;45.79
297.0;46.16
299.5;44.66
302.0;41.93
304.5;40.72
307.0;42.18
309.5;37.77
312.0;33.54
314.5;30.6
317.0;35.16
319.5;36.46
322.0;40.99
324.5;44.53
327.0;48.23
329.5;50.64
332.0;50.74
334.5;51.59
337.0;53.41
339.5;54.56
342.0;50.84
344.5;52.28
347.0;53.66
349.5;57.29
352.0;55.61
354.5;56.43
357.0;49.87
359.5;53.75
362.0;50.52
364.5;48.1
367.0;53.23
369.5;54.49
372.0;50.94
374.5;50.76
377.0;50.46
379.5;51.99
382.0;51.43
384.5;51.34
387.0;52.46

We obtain 3.6 N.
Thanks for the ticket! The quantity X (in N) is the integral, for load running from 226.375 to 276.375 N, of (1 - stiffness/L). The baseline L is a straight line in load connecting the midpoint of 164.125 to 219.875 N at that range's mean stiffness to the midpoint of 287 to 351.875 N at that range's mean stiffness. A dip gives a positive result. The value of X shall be 1.54 N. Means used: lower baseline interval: 46.3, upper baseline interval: 45.6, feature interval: 44.5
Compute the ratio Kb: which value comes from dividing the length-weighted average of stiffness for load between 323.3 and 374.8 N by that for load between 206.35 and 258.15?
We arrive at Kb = 1.1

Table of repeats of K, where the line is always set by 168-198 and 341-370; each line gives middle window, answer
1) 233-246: 1.0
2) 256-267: 0.8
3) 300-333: 6.6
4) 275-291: 1.5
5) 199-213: 0.2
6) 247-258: 1.1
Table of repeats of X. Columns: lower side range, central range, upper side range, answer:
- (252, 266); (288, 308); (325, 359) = 1.68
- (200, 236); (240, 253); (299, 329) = 0.27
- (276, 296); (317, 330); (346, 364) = 1.82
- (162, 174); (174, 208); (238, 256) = 0.94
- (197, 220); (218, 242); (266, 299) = -0.11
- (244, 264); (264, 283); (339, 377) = 0.40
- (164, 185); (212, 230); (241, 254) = -1.50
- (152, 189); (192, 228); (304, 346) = -0.64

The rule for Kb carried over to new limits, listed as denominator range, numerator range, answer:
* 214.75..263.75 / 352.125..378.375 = 1.14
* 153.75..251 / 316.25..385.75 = 1.09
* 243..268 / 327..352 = 1.19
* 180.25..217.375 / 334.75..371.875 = 1.16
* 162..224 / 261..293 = 0.96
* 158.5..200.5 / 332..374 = 1.14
